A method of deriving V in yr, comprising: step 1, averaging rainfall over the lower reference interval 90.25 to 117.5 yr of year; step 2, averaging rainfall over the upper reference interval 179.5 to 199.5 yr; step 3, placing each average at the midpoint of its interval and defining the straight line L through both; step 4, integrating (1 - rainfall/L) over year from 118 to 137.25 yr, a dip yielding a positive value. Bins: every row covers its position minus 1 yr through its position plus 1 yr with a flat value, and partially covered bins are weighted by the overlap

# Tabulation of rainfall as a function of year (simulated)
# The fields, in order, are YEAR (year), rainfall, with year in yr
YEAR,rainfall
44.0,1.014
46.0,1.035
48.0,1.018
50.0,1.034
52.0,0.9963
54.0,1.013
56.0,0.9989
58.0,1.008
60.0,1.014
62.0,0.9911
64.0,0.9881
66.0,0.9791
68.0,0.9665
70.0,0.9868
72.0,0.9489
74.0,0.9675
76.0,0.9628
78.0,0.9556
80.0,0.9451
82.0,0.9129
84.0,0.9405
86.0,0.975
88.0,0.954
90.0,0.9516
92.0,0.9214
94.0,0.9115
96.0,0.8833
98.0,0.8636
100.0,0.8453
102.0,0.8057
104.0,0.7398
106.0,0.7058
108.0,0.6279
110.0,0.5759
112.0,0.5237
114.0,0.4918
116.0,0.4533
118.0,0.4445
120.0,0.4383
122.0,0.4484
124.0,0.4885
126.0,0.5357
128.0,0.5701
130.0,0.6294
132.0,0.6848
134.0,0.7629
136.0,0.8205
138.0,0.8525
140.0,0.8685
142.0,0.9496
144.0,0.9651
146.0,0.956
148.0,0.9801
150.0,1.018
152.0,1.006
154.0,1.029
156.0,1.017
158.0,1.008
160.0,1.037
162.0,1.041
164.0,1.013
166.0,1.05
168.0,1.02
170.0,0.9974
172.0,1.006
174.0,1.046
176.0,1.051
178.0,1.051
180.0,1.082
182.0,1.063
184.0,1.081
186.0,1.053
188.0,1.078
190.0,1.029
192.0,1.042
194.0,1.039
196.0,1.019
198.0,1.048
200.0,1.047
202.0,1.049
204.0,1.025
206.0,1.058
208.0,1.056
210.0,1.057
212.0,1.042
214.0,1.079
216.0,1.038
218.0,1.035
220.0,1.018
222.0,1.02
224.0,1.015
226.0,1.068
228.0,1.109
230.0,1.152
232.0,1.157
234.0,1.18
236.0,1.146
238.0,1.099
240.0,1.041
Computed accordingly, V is 5.3 yr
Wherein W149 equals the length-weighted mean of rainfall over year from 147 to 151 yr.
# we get 0.999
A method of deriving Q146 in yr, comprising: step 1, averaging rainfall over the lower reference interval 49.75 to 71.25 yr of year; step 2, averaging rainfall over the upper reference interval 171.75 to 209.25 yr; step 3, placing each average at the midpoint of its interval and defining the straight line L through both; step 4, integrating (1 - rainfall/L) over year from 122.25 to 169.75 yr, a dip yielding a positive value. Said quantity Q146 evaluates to 7.1 yr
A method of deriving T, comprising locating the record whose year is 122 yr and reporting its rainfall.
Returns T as 0.4484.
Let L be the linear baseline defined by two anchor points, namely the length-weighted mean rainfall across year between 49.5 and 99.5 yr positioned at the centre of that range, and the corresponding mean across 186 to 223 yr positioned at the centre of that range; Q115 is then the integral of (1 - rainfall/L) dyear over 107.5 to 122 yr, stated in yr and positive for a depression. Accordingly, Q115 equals 7.15 yr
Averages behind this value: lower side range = 0.961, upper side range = 1.04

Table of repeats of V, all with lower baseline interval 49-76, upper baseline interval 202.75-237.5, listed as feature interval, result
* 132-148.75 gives 2.5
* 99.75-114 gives 4.9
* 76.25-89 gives 0.7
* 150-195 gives 0.5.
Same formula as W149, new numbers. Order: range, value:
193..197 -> 1.03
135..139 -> 0.837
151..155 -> 1.02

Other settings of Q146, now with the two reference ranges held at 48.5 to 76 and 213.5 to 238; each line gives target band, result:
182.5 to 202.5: 0.33 yr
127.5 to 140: 3.57 yr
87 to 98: 0.98 yr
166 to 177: 0.29 yr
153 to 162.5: 0.19 yr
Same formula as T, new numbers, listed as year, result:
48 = 1.018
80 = 0.9451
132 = 0.6848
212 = 1.042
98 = 0.8636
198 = 1.048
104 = 0.7398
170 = 0.9974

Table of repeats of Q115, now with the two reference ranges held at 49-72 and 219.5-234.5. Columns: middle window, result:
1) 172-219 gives 0.9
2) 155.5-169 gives 0.3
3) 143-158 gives 0.7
